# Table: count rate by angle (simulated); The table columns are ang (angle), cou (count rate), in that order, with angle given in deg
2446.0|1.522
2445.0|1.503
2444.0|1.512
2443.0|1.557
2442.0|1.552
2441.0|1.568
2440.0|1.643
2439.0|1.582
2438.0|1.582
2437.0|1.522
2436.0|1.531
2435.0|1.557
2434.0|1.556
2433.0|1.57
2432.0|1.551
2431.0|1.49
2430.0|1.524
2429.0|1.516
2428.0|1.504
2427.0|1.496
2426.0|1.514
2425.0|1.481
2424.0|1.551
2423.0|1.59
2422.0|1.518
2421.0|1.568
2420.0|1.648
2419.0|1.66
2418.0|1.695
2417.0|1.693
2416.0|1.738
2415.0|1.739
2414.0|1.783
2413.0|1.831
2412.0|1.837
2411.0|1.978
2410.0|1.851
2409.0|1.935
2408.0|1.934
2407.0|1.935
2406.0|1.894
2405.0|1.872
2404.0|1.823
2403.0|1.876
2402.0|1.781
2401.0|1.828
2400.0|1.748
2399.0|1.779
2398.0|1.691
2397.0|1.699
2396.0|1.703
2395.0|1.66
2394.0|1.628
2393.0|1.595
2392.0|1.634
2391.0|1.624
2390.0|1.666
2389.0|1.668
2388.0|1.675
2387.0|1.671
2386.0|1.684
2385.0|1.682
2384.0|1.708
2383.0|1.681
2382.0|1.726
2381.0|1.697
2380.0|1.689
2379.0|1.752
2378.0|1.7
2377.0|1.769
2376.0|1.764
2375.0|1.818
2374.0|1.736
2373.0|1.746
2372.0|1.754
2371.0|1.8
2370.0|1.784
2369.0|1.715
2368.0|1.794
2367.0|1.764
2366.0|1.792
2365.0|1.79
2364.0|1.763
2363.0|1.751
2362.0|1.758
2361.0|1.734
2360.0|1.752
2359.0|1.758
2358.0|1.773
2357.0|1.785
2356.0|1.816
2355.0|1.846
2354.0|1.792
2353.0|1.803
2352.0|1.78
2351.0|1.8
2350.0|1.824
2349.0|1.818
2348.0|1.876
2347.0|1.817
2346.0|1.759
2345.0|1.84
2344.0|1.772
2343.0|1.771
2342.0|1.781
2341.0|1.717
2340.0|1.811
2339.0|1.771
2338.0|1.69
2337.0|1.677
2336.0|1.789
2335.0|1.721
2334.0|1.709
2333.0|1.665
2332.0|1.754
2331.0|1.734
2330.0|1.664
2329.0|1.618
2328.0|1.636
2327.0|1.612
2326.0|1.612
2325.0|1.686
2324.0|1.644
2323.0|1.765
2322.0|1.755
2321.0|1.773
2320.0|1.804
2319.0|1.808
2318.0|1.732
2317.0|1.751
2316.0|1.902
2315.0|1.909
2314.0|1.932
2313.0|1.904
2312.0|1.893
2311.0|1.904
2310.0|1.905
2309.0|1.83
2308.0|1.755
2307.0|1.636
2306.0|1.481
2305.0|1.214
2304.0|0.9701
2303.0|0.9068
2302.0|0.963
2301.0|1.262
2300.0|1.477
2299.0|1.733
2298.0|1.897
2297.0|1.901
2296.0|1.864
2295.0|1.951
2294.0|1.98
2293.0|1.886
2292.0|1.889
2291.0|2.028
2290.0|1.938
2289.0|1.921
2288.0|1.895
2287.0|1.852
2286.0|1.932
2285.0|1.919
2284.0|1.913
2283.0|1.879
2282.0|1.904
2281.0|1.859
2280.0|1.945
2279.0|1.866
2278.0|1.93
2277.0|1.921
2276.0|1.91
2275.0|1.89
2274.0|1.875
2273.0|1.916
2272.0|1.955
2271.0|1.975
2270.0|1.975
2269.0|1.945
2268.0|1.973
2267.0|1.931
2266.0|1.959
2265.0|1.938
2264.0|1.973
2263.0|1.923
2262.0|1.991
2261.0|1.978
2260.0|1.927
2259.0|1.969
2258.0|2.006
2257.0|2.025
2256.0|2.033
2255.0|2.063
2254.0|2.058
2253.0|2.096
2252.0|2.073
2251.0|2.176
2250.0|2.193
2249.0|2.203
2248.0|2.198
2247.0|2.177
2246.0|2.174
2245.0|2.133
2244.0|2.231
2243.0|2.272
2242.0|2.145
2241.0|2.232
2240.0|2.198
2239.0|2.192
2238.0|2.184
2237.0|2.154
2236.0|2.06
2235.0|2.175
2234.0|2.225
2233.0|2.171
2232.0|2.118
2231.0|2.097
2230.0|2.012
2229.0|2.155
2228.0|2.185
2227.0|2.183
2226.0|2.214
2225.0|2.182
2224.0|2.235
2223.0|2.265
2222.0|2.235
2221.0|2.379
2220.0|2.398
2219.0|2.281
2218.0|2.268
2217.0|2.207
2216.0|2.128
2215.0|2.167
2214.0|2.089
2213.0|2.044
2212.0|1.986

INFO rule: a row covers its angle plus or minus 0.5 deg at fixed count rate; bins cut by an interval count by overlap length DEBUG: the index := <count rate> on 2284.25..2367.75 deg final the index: 1.75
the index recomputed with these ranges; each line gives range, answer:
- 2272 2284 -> 1.9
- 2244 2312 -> 1.88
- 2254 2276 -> 1.96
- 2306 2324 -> 1.81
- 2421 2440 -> 1.54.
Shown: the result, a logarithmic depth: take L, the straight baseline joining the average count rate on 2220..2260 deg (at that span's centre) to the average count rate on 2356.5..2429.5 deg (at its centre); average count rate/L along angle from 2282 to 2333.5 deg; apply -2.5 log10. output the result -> 0.14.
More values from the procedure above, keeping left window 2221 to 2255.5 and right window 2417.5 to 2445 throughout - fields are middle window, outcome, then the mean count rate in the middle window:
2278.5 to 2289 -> 0.07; 1.9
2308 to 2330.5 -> 0.08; 1.77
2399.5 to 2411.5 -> -0.14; 1.87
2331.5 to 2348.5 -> 0.05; 1.76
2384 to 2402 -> -0.01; 1.69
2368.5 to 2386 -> 0.00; 1.74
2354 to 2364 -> 0.01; 1.78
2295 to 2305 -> 0.33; 1.46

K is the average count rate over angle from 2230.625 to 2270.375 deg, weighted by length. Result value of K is 2.09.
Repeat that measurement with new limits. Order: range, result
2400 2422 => 1.8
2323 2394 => 1.74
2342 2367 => 1.79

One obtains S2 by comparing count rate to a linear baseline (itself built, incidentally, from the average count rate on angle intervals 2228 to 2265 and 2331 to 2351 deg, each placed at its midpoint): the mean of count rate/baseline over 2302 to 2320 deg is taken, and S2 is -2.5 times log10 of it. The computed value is 0.13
